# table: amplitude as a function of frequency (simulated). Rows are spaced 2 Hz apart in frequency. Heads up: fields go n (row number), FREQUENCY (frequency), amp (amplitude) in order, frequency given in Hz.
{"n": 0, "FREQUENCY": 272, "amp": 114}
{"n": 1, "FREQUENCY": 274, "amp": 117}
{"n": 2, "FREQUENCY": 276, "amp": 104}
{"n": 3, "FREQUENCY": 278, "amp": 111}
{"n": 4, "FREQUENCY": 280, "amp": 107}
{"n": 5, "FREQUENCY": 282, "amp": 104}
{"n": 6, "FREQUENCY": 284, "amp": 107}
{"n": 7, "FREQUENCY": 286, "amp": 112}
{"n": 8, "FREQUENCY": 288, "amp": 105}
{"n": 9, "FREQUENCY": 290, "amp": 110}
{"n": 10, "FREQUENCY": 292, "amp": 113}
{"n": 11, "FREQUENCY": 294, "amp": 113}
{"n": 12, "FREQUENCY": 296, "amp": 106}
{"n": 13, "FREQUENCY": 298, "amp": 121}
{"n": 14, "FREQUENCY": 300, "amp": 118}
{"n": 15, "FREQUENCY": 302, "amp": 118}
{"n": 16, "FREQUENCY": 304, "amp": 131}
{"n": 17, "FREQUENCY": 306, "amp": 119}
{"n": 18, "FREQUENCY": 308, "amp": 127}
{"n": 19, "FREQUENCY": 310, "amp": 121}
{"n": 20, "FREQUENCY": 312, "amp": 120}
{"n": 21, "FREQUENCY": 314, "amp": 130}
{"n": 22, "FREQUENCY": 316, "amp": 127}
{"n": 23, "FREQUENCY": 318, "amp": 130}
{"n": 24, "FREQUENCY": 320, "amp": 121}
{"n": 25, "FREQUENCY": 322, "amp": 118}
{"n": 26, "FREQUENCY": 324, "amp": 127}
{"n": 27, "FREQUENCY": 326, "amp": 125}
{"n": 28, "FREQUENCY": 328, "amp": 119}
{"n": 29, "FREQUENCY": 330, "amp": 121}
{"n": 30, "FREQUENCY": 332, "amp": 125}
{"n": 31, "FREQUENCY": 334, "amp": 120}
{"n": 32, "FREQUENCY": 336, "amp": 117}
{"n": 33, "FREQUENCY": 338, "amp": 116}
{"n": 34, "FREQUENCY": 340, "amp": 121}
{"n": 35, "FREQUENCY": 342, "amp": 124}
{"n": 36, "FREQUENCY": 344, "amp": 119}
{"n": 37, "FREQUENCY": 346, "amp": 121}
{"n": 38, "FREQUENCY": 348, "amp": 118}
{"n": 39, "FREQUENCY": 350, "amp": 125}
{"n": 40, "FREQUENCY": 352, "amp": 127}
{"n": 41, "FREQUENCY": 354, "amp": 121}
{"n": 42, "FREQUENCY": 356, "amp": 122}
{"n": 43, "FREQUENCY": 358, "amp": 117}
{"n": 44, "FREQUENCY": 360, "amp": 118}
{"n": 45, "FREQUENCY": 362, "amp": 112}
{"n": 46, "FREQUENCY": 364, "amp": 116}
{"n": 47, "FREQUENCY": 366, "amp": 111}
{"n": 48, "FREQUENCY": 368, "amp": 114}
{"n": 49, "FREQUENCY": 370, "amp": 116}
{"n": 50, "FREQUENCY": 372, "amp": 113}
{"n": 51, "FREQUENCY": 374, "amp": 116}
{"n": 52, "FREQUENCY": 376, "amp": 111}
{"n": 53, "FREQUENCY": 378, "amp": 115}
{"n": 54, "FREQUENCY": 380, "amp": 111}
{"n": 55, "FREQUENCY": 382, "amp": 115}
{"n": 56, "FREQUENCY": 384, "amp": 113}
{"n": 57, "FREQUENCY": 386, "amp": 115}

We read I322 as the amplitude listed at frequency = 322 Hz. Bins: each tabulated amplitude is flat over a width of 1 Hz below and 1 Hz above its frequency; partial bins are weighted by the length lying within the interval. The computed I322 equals 118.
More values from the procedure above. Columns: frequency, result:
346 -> 121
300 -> 118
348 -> 118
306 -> 119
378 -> 115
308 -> 127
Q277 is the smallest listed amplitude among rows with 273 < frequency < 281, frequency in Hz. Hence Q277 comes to 104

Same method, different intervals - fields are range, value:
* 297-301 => 118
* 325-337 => 117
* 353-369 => 111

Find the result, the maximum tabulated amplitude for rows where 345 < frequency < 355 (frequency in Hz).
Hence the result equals 127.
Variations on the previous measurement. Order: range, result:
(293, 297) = 113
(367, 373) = 116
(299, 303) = 118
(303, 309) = 131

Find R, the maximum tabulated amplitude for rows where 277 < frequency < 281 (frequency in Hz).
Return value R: 111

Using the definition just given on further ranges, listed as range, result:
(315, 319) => 130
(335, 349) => 124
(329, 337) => 125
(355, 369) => 122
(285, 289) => 112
